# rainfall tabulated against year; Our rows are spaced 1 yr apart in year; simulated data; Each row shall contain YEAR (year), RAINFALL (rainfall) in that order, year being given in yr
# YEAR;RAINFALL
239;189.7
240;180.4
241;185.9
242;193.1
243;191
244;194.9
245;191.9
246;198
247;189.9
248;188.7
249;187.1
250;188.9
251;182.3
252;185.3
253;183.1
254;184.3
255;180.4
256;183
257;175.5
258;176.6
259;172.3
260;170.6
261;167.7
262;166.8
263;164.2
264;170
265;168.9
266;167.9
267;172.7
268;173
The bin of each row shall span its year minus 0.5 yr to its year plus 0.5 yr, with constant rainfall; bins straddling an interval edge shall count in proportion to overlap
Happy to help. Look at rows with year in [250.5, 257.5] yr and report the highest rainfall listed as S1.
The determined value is 185.3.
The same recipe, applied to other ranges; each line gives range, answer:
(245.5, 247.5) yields 198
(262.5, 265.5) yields 170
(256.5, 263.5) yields 176.6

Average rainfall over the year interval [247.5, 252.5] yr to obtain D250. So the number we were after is 186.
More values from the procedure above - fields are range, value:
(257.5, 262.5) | 171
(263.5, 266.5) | 169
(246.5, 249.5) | 189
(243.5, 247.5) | 194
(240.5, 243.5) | 190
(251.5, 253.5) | 184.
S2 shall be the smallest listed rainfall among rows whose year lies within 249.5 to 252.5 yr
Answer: 182.3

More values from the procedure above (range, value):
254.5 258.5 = 175.5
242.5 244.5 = 191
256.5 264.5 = 164.2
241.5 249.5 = 187.1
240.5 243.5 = 185.9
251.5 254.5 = 183.1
